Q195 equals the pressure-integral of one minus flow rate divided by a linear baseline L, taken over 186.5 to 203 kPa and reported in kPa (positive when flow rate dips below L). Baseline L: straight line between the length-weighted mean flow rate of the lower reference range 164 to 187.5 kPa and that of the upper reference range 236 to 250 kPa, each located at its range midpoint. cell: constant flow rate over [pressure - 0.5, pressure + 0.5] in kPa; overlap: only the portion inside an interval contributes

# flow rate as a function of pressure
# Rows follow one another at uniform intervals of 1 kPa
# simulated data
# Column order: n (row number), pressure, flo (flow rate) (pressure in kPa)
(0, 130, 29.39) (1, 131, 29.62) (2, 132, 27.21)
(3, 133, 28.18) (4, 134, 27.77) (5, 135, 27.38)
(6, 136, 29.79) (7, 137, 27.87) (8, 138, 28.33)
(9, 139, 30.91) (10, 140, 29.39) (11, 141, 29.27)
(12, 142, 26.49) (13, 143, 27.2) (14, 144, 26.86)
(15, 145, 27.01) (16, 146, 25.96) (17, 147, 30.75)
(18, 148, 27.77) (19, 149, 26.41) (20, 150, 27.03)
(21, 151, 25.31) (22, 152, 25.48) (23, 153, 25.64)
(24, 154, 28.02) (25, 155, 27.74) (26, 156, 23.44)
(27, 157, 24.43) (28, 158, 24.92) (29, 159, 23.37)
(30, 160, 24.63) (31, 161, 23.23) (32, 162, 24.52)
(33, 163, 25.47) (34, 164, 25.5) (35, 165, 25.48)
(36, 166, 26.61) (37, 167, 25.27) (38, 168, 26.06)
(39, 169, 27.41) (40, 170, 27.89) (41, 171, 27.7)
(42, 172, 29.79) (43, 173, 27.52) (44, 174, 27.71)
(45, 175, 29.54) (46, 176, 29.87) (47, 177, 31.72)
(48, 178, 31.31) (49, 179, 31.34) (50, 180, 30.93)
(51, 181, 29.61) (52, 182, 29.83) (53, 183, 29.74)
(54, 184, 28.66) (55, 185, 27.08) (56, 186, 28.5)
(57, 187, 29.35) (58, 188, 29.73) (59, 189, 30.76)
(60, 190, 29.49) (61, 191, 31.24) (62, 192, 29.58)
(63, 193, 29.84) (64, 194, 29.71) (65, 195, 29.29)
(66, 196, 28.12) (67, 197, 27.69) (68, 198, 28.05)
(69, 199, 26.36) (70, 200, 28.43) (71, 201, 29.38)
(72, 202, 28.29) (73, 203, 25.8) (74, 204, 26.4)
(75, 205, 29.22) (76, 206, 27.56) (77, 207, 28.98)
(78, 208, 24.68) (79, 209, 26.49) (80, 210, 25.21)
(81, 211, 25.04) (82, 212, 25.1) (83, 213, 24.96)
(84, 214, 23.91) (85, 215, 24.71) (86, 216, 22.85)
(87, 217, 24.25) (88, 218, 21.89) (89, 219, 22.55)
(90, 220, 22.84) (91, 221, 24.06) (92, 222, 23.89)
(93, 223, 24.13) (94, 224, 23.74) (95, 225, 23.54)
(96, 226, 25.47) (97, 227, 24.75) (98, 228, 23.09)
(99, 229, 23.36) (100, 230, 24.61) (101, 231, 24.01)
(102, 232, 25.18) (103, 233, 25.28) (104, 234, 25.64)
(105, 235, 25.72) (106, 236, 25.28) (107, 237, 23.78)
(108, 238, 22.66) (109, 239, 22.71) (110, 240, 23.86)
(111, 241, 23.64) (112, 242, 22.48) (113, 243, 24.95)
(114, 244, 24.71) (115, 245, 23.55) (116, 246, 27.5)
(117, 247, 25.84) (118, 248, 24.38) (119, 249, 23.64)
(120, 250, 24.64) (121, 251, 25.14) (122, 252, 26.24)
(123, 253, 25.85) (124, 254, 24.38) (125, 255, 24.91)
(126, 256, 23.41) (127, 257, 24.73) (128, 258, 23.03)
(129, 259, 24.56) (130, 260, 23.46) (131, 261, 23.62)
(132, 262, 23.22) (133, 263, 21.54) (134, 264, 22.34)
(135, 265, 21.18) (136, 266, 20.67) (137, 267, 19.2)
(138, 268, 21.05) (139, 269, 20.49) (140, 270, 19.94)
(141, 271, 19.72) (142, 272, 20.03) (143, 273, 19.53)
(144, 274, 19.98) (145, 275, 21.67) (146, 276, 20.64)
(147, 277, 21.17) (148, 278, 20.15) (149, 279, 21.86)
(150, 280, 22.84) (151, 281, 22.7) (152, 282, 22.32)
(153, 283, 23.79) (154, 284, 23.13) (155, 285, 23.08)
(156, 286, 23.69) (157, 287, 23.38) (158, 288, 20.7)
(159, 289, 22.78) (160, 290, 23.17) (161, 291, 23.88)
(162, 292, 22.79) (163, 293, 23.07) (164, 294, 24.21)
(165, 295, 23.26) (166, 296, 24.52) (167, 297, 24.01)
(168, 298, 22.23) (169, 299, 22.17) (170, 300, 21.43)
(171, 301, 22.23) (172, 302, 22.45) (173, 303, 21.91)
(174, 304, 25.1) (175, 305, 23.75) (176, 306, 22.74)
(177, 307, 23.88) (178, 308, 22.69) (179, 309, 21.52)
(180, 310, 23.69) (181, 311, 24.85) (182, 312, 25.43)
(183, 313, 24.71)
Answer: -1.0 kPa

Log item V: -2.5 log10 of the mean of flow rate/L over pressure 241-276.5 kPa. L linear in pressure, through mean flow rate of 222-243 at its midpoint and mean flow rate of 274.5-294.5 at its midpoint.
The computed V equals 0.021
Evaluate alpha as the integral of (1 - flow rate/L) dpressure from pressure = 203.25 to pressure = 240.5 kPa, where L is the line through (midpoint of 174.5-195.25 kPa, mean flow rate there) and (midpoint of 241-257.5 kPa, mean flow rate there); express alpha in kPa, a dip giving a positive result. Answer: 3.2 kPa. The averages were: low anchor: 29.9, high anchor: 24.7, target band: 24.6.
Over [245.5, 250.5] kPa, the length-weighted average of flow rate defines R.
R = 25.2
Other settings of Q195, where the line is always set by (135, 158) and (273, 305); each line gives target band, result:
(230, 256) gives -0.58 kPa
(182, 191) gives -1.17 kPa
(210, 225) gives 0.63 kPa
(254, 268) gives 0.44 kPa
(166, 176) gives -0.47 kPa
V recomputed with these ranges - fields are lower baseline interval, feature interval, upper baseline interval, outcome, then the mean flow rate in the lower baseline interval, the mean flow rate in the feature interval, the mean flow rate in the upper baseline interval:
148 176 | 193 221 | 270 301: -0.06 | 26.2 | 26.2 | 22.2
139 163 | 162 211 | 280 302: -0.11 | 26.4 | 28.3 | 23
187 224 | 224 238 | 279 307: 0.05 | 26.7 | 24.5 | 23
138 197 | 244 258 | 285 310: -0.01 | 27.8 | 24.9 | 23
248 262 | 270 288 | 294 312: 0.10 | 24.4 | 21.7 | 23.2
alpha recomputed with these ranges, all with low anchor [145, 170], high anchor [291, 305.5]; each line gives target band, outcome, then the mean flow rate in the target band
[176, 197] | -3.65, 29.7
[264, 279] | 1.99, 20.5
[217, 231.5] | 0.50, 23.7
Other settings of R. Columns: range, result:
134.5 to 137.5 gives 28.3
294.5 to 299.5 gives 23.2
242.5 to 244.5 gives 24.8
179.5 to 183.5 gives 30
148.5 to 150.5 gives 26.7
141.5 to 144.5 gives 26.8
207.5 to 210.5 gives 25.5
